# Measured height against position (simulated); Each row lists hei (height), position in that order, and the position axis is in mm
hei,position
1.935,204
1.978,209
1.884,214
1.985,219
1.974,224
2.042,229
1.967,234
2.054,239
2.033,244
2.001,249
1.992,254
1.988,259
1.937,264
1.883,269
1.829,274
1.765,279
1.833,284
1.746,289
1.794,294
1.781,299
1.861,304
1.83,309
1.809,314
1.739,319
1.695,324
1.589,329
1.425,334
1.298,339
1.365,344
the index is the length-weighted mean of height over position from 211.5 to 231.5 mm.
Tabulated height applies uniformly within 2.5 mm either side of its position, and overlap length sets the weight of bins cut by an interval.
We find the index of 1.97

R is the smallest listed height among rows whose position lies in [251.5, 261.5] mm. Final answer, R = 1.988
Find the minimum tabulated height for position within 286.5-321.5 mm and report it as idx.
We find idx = 1.739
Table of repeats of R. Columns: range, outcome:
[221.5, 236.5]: 1.967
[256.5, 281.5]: 1.765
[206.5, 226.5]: 1.884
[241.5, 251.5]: 2.001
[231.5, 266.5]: 1.937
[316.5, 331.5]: 1.589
